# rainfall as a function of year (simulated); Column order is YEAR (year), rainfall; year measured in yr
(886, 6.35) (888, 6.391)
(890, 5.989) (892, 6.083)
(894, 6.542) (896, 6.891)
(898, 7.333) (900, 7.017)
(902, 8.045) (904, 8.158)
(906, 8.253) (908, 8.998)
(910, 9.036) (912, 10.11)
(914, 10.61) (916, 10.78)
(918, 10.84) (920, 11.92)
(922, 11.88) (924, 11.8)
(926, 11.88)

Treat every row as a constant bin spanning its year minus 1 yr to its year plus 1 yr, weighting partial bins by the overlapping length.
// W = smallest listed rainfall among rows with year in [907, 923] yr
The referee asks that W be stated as 8.998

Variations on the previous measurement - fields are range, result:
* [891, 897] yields 6.083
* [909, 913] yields 9.036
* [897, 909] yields 7.017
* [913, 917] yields 10.61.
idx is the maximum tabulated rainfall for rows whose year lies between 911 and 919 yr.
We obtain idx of 10.84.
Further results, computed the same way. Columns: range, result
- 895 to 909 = 8.998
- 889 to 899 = 7.333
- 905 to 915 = 10.61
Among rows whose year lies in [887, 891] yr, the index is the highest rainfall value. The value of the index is 6.391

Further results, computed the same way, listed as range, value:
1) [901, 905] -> 8.158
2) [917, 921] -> 11.92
